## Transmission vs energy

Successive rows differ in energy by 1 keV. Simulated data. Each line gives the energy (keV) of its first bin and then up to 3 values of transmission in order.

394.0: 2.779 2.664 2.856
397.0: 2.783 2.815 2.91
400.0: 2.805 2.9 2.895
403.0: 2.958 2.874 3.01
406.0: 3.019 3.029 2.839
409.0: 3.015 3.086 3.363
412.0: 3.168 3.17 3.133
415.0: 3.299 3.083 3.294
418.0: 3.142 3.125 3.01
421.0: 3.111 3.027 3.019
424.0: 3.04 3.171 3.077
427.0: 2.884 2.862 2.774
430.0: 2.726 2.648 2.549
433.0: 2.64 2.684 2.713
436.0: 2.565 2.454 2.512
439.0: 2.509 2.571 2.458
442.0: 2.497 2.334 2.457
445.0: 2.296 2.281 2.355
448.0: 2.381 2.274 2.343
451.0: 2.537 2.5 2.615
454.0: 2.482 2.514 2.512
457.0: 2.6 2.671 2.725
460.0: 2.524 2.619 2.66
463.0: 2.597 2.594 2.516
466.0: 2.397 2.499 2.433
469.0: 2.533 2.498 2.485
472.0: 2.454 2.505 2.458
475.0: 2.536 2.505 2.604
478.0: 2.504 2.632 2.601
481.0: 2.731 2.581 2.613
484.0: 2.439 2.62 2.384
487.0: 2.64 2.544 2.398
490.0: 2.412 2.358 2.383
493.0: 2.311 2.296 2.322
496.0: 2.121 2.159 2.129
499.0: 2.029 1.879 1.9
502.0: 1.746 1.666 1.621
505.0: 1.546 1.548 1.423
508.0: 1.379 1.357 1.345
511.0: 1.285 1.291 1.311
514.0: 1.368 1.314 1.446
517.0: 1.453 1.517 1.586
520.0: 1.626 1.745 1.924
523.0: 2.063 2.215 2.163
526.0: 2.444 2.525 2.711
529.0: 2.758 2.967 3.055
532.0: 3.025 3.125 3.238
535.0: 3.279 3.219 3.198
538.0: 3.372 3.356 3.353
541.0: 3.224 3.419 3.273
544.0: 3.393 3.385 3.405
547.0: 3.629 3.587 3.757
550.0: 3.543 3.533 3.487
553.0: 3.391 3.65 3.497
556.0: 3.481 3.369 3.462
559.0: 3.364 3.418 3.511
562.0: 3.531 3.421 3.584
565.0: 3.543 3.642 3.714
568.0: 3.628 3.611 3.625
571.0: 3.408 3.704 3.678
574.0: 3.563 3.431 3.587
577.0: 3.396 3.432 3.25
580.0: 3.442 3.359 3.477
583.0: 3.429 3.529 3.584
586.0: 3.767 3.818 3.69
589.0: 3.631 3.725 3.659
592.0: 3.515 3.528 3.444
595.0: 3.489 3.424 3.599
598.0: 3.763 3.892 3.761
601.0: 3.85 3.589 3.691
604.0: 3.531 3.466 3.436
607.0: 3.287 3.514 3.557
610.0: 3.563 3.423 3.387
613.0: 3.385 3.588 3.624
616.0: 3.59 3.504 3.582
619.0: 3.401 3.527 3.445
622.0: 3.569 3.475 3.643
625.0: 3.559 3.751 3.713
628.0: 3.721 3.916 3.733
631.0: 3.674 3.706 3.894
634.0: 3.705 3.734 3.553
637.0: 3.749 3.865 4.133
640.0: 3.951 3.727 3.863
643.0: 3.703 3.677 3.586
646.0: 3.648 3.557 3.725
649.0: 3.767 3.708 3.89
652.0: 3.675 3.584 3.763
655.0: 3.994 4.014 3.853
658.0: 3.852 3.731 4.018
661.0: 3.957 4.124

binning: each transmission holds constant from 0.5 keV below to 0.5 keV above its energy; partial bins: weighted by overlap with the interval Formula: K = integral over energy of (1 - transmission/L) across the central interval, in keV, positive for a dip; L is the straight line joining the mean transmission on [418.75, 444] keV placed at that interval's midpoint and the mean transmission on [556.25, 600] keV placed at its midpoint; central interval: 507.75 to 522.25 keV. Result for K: 7.9 keV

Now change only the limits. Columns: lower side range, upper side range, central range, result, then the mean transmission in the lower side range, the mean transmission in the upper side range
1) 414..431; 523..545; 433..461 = 4.9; 3.03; 3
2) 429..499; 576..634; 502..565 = 8.3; 2.49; 3.58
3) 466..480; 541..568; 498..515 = 7.9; 2.51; 3.5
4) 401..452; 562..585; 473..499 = 5.4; 2.8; 3.52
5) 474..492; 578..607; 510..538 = 6.9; 2.53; 3.58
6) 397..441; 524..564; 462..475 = 2.3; 2.91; 3.26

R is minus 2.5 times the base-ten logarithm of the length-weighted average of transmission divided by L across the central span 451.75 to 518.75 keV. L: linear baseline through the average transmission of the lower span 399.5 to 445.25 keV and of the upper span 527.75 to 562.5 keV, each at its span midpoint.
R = 0.37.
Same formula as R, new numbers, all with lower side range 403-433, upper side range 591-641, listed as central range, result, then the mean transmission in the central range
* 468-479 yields 0.26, 2.51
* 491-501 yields 0.44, 2.18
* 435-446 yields 0.24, 2.47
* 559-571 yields -0.03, 3.55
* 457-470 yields 0.22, 2.56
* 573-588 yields 0.00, 3.52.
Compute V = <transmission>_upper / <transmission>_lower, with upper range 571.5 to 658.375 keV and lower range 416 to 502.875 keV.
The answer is 1.43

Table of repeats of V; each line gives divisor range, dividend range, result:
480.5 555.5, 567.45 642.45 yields 1.46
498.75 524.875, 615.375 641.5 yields 2.30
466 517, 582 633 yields 1.70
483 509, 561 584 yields 1.69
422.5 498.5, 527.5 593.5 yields 1.36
